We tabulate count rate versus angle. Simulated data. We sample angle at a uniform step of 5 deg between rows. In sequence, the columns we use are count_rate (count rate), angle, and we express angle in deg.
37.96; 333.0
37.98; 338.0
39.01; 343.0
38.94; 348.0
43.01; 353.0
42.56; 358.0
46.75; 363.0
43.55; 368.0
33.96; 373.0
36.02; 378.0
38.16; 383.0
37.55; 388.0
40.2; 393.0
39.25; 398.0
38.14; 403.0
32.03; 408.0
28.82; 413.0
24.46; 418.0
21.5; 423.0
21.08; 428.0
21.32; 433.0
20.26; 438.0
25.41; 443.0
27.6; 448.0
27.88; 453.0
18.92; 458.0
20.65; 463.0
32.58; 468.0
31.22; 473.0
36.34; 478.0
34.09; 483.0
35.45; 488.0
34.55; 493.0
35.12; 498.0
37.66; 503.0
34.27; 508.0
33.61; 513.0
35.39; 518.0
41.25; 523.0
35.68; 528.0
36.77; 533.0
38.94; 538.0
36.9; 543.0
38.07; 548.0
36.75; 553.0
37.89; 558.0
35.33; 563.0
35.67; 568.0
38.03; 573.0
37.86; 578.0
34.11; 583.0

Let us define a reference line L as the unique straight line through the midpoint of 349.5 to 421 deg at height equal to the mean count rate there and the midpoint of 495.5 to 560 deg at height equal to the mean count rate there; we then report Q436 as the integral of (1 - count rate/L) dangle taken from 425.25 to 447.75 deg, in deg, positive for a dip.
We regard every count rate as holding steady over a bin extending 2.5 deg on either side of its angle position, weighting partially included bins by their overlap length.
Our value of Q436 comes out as 8.83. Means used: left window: 37.4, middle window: 22.6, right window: 36.8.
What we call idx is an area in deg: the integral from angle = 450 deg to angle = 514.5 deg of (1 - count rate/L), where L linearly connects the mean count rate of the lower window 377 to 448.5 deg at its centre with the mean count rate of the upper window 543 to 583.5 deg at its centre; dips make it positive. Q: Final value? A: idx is 3.2 deg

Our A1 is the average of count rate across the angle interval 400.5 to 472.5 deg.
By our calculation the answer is 25.9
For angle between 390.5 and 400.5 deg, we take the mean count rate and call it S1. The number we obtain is 39.7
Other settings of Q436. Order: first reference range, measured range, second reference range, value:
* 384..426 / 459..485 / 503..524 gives 3.4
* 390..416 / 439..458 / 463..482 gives 4.4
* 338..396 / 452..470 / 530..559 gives 6.6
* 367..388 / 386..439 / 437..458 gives 3.2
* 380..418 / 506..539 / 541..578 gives 0.2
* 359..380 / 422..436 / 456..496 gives 5.5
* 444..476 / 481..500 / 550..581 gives -3.4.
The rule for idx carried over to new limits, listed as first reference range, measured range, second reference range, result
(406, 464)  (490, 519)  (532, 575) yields -3.0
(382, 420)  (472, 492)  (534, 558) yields 1.0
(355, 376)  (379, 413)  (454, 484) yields 0.9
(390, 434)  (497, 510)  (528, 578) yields -0.4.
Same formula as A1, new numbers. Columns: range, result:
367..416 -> 36.4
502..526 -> 36.3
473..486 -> 34.5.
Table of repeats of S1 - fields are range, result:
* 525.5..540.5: 37.1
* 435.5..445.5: 22.8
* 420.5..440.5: 21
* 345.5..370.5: 43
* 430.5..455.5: 24.5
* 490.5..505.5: 35.8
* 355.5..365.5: 44.7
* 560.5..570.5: 35.5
